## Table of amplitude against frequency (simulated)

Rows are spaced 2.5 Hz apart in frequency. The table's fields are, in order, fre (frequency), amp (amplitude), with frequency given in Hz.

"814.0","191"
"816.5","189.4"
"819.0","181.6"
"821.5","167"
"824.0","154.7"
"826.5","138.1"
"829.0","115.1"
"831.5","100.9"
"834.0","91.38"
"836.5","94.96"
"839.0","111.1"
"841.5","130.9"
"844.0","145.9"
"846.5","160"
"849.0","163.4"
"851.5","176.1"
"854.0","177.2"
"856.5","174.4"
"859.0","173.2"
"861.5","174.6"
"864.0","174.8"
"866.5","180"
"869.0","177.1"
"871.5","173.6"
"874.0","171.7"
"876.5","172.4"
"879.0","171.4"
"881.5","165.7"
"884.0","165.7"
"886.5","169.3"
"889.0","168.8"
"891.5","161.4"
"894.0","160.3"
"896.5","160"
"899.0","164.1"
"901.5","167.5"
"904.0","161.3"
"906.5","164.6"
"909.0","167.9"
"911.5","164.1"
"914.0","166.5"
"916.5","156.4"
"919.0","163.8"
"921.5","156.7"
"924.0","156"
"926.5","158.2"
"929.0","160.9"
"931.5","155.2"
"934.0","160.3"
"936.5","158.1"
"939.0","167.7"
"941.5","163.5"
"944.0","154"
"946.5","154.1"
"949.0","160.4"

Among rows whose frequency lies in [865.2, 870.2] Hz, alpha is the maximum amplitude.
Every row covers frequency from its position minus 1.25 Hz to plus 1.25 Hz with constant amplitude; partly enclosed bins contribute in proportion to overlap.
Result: 180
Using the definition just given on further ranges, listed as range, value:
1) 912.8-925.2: 166.5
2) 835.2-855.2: 177.2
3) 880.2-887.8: 169.3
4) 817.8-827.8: 181.6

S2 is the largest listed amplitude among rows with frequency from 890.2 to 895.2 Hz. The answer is 161.4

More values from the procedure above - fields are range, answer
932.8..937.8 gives 160.3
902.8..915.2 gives 167.9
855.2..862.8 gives 174.6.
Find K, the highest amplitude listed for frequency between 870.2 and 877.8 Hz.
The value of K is 173.6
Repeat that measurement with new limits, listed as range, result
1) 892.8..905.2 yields 167.5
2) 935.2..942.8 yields 167.7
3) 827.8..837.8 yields 115.1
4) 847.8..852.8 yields 176.1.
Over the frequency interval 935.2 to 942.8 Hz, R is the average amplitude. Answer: 163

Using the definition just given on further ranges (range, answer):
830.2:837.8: 96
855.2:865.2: 174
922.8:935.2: 158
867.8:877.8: 174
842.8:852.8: 162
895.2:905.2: 163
